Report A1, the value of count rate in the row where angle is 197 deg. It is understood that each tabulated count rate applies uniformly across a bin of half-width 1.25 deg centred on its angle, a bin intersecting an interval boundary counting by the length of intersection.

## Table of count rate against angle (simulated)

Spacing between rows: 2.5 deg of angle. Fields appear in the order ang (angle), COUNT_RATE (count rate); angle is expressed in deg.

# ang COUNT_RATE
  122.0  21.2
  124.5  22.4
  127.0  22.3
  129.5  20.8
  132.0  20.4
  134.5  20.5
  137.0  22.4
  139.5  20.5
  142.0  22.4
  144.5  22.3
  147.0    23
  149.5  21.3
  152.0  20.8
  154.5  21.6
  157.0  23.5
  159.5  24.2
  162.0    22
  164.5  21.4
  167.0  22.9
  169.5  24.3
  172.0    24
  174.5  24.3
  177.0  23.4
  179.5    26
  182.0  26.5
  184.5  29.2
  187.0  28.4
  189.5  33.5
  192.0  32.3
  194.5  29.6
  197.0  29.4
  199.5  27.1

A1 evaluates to 29.4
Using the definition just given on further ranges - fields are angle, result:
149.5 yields 21.3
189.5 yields 33.5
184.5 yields 29.2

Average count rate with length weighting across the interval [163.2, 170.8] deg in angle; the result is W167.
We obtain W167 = 22.9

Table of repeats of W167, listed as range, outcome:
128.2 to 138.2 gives 21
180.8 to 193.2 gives 30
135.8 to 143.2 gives 21.8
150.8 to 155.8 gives 21.2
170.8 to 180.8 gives 24.4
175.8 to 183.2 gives 25.3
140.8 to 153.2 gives 22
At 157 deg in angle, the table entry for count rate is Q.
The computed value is 23.5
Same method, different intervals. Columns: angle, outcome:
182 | 26.5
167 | 22.9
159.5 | 24.2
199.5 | 27.1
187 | 28.4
